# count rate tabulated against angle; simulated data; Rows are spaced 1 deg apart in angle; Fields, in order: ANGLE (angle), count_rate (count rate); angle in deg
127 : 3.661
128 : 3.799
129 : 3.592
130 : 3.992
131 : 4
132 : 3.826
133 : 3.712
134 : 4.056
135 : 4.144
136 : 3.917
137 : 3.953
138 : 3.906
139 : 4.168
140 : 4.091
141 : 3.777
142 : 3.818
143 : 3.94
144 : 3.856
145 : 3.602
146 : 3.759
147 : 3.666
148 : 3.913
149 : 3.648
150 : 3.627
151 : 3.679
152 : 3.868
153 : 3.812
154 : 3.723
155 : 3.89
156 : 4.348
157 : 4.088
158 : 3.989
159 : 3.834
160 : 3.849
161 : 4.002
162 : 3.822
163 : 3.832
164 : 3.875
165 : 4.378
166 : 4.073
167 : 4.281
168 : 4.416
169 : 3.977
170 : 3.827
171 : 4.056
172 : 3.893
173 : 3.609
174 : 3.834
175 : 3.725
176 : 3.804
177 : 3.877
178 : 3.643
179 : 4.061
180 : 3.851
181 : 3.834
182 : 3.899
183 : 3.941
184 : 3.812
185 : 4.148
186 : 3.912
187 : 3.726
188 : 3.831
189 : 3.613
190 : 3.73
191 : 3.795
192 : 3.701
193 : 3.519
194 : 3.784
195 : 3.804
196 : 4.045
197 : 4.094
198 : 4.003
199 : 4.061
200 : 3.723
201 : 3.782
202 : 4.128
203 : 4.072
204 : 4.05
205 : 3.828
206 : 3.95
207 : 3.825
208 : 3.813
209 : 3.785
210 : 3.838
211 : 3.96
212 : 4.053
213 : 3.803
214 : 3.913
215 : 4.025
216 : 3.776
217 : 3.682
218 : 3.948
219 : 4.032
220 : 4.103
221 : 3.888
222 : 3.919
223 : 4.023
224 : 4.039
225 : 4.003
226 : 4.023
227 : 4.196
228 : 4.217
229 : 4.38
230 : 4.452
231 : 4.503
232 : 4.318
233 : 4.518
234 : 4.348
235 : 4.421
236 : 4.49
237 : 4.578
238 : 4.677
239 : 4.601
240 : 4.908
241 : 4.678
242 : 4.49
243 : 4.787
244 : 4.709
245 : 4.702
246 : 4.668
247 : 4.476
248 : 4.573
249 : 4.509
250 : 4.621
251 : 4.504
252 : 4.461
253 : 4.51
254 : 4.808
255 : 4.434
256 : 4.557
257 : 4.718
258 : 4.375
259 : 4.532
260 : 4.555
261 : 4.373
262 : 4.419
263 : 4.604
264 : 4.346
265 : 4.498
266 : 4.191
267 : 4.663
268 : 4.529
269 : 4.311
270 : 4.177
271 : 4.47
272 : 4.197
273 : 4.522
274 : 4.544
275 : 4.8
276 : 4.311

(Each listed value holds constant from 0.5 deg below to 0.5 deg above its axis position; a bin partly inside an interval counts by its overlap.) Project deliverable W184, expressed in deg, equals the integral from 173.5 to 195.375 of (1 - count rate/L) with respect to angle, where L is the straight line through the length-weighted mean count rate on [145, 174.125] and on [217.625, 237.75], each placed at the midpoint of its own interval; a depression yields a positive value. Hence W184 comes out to 1.2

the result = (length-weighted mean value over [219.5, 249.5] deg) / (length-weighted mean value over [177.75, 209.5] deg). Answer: 1.1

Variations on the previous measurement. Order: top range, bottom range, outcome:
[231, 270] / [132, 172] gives 1.15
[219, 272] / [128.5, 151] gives 1.15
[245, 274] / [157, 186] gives 1.14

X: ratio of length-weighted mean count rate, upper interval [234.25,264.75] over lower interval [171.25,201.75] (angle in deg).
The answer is 1.19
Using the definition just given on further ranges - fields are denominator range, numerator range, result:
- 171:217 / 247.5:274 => 1.16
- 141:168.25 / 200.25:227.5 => 1.01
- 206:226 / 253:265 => 1.15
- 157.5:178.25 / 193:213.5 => 0.99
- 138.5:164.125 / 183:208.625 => 1.00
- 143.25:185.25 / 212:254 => 1.11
